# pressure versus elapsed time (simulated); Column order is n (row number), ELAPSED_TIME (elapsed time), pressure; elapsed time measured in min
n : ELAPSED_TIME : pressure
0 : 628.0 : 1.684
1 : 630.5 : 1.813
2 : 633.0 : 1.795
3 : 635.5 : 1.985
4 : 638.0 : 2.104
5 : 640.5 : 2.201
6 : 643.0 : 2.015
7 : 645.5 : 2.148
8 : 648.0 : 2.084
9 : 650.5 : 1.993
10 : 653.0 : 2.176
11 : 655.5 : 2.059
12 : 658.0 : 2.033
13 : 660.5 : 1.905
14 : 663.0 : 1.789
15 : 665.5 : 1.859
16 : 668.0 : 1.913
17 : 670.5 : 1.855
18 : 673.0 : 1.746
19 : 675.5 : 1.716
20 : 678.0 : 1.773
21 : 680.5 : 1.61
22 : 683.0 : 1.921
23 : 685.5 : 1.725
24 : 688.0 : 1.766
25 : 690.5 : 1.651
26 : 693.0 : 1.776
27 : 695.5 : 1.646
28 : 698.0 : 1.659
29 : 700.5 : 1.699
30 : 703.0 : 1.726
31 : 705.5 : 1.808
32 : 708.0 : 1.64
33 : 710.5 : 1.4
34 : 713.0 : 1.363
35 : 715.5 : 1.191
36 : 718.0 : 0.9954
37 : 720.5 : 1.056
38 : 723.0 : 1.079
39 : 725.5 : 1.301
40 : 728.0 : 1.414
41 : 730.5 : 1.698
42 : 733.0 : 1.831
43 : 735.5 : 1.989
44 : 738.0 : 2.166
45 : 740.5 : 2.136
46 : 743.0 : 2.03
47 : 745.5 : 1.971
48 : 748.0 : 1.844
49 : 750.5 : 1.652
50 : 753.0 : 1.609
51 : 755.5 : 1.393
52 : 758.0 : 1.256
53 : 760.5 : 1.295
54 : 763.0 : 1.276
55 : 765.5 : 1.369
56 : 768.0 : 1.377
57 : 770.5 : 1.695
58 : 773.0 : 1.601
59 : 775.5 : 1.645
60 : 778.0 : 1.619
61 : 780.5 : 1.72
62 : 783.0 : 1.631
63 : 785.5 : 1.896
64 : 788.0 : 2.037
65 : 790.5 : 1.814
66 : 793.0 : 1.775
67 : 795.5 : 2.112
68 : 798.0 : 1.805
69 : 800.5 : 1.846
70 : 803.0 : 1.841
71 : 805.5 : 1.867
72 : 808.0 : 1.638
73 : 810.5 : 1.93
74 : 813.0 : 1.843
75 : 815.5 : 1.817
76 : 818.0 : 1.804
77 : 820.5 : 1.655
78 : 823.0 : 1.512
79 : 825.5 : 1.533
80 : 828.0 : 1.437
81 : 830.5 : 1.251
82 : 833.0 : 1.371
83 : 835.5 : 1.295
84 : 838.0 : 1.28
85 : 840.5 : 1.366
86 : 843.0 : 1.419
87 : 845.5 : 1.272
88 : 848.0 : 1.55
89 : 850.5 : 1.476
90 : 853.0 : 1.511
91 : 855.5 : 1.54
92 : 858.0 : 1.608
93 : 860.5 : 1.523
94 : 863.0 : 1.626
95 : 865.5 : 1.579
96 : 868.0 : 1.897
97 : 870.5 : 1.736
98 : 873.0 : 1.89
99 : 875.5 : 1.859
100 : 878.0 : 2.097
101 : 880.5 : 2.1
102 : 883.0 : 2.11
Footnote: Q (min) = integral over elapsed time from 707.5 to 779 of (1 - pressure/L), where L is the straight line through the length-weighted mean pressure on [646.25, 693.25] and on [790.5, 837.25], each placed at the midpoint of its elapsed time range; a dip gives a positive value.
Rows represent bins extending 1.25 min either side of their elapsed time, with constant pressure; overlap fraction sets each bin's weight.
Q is 9.1 min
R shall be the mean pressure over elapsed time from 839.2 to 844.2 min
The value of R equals 1.39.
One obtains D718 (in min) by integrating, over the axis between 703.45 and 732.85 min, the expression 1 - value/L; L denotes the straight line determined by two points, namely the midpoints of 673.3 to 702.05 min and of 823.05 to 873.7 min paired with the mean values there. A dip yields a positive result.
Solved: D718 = 5.16 min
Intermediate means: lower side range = 1.72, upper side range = 1.5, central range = 1.39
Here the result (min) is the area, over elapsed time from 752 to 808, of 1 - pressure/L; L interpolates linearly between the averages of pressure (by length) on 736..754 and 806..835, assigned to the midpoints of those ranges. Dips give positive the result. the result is 3.6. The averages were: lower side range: 1.92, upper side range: 1.62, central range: 1.66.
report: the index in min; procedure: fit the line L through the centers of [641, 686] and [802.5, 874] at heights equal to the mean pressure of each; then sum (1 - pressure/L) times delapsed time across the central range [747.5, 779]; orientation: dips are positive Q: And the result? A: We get 4.1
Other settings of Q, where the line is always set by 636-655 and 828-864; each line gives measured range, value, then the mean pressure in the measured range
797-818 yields -3.52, 1.82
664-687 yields 2.38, 1.79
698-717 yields 3.48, 1.55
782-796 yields -2.14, 1.87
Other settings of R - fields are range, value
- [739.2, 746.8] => 2.05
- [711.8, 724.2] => 1.14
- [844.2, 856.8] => 1.47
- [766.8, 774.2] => 1.56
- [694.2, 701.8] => 1.67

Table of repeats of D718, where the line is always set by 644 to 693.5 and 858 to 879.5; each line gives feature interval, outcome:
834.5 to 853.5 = 4.2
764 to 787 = 2.5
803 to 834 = 2.6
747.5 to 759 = 1.8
